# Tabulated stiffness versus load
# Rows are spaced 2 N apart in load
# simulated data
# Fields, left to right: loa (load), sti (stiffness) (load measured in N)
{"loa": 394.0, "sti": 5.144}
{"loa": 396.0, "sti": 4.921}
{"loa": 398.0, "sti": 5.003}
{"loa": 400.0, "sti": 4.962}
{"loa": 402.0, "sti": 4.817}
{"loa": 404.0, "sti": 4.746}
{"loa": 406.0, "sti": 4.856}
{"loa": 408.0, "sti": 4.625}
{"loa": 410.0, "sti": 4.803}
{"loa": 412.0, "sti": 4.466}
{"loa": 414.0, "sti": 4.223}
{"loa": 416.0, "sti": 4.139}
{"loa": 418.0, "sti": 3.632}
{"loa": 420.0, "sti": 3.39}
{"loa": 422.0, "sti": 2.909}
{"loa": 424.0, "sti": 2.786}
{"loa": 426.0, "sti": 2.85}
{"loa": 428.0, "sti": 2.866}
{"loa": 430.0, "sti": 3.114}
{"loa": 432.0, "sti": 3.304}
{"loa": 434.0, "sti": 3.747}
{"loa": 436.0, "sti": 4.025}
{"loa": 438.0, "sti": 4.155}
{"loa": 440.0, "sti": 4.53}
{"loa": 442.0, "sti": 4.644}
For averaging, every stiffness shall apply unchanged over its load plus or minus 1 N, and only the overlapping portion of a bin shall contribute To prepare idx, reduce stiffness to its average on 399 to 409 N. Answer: 4.8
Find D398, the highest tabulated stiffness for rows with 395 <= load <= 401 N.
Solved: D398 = 5.003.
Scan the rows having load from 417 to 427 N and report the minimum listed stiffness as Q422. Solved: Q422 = 2.786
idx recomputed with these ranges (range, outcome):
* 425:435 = 3.18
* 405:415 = 4.59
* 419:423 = 3.15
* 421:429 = 2.85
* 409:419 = 4.25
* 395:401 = 4.96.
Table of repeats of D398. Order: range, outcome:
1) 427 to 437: 4.025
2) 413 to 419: 4.223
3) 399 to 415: 4.962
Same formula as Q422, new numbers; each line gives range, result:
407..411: 4.625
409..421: 3.39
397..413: 4.466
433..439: 3.747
